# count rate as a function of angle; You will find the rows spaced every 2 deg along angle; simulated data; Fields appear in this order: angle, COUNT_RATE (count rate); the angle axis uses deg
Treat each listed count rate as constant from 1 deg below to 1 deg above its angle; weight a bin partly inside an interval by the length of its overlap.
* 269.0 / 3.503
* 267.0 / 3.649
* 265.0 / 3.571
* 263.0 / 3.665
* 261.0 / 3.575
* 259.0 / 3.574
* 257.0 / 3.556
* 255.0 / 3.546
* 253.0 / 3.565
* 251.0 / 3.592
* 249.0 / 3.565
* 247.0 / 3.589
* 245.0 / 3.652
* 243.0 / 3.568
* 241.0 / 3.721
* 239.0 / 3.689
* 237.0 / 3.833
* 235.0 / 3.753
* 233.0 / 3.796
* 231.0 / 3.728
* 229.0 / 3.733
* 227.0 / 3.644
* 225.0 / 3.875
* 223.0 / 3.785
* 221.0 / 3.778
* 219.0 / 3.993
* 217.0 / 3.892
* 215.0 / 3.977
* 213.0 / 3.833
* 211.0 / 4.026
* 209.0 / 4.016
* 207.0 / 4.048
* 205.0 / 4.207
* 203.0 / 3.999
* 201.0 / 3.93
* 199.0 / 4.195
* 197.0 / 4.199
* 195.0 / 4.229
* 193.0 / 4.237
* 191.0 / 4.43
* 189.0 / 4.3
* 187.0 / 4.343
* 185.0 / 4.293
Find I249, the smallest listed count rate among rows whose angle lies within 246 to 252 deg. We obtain 3.565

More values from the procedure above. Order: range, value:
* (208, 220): 3.833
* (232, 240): 3.689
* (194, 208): 3.93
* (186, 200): 4.195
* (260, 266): 3.571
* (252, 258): 3.546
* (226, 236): 3.644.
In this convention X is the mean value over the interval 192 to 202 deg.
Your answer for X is 4.16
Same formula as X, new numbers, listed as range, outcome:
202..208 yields 4.08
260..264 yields 3.62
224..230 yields 3.75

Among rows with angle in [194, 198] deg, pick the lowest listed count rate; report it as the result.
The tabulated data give 4.199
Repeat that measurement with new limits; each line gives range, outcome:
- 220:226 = 3.778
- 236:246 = 3.568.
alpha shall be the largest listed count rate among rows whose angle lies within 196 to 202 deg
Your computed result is 4.199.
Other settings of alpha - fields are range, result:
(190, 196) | 4.43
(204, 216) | 4.207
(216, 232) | 3.993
